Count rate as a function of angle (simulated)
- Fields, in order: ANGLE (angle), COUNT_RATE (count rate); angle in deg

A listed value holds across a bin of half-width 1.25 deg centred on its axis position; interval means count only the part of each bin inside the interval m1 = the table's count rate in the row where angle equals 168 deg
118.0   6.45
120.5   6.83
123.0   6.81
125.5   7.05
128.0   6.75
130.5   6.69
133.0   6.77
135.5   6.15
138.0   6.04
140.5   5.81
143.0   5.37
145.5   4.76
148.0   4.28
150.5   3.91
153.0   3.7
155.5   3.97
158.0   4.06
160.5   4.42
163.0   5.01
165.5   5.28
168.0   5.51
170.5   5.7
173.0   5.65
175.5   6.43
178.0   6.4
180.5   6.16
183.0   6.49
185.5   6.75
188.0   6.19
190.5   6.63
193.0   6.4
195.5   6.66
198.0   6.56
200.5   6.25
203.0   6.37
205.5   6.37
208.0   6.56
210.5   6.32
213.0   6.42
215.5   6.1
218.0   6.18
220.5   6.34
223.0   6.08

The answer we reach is 5.51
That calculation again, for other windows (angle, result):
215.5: 6.1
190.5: 6.63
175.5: 6.43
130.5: 6.69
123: 6.81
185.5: 6.75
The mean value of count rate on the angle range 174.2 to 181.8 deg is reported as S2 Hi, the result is 6.33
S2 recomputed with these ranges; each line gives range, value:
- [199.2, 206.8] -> 6.33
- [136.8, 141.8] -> 5.92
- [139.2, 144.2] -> 5.6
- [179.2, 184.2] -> 6.32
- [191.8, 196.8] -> 6.53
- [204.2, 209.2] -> 6.46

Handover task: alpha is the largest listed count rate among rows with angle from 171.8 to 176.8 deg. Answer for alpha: 6.43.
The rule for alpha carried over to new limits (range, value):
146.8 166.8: 5.28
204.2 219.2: 6.56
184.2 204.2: 6.75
